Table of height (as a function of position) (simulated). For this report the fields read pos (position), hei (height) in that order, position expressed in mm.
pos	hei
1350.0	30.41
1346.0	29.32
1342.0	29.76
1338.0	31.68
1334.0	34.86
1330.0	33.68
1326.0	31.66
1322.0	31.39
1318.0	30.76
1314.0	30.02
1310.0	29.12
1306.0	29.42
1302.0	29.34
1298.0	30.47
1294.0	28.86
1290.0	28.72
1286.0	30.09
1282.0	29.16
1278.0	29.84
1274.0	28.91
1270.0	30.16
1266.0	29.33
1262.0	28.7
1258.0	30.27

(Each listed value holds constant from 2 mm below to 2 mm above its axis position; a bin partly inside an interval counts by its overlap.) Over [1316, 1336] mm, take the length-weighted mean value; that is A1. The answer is 32.5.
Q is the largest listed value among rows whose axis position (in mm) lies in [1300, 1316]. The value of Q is 30.02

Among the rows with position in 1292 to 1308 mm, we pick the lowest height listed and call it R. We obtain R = 28.86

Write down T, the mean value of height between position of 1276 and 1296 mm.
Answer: 29.3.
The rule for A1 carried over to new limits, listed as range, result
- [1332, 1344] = 32.1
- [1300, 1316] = 29.5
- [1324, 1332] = 32.7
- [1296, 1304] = 29.9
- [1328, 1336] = 34.3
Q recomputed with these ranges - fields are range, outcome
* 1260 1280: 30.16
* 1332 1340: 34.86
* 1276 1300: 30.47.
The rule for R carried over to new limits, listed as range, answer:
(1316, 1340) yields 30.76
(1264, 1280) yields 28.91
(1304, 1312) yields 29.12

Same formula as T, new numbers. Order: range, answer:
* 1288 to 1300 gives 29.3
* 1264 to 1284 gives 29.5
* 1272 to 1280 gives 29.4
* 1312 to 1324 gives 30.7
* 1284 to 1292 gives 29.4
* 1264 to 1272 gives 29.7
